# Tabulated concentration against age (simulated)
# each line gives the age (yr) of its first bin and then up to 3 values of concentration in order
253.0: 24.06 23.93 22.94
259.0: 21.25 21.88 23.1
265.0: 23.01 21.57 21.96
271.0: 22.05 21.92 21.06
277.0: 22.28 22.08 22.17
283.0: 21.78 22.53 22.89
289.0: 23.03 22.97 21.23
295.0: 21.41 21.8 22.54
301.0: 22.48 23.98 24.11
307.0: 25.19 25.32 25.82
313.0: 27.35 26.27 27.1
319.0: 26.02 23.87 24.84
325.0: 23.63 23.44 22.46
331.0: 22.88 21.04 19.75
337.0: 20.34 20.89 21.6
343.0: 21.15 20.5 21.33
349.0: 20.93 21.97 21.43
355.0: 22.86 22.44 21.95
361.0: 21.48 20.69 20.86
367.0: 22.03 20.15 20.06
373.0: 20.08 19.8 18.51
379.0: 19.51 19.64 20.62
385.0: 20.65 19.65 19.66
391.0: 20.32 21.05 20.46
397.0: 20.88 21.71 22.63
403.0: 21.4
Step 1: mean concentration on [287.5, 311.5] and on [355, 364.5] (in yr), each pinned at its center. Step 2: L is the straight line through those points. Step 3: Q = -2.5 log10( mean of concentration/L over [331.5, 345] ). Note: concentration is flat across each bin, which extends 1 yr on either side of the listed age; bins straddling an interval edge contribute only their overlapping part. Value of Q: 0.072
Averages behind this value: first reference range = 23.3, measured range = 20.9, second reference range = 21.7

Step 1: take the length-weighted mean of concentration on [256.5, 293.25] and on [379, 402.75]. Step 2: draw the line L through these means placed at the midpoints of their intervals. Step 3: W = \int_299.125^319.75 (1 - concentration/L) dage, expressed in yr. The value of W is -3.3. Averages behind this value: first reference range 22.2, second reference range 20.6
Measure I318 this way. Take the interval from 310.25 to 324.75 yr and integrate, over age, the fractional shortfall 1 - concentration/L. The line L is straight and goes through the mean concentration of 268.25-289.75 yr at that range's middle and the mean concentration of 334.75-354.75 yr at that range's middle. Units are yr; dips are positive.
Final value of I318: -2.9 yr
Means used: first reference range 22.2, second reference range 21.1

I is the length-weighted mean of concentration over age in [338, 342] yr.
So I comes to 21.2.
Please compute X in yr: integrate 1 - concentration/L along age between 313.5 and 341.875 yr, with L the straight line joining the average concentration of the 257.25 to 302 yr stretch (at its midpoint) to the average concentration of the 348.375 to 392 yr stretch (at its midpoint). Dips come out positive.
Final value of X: -2.45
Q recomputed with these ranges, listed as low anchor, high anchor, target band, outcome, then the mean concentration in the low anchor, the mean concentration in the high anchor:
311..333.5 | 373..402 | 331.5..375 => 0.071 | 24.6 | 20.4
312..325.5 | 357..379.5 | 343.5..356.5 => 0.045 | 25.7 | 20.6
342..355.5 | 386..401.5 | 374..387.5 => 0.062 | 21.4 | 20.7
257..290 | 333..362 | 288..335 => -0.097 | 22.2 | 21.3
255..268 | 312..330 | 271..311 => 0.045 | 22.4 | 25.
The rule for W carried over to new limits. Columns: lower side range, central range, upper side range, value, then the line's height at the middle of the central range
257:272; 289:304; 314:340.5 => 0.22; 22.7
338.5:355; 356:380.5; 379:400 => 0.32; 20.9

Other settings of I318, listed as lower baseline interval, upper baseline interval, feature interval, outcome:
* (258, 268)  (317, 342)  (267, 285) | 0.3 yr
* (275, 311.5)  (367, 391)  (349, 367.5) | -0.9 yr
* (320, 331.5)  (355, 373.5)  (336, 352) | 1.0 yr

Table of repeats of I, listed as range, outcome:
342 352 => 21.2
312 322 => 26.1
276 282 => 22.2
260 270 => 22.3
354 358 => 22.6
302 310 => 24.6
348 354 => 21.4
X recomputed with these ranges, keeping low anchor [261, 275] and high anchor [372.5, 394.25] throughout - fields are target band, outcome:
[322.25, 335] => -1.1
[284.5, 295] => -0.3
